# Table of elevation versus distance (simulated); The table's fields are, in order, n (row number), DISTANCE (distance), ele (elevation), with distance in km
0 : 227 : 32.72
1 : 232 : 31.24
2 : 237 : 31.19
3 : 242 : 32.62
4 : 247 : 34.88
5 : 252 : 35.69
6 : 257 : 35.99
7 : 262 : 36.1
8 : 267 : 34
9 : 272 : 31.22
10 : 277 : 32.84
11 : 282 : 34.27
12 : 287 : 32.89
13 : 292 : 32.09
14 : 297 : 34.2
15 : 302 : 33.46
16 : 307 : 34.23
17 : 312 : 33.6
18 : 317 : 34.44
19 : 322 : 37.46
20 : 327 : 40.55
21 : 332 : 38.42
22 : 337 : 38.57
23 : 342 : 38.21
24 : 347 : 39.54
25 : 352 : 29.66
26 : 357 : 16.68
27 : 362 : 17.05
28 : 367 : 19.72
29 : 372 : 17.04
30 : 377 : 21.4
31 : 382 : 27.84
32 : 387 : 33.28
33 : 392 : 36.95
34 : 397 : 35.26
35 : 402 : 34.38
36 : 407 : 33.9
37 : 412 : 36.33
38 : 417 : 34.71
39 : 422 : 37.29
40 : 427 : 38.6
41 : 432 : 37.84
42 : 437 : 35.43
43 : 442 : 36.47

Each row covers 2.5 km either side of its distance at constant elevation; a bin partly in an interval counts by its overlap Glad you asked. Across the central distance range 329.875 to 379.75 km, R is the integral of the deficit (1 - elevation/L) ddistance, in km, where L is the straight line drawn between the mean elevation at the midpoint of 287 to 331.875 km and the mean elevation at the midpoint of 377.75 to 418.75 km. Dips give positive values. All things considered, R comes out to 9.9 km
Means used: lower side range 35.1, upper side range 33.5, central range 27.5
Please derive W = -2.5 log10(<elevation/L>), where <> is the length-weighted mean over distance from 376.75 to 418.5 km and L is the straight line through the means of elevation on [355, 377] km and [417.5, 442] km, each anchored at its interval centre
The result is -0.213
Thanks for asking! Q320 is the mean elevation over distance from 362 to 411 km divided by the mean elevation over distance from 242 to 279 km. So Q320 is 0.8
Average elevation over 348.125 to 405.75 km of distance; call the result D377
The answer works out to 26.8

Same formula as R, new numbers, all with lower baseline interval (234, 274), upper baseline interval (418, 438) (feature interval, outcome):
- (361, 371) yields 4.9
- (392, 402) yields 0.3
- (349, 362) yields 4.8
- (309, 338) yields -1.5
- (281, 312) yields 1.1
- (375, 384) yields 2.9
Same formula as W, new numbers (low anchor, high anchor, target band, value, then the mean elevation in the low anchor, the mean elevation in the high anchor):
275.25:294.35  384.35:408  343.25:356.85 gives 0.07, 33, 34.8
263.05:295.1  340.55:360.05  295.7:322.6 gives -0.08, 33.1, 30.2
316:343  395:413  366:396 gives 0.31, 38.1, 34.8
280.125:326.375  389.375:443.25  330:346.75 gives -0.11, 34.3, 36.1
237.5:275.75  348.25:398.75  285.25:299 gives -0.05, 34.1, 25.7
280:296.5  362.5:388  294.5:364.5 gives -0.18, 33.2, 22.8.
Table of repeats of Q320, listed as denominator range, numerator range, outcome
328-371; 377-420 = 1.13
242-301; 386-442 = 1.06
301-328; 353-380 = 0.54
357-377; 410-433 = 2.03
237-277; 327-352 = 1.11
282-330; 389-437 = 1.04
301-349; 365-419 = 0.82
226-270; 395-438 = 1.06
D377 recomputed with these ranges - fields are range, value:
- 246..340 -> 35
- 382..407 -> 34.1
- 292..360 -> 34.3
